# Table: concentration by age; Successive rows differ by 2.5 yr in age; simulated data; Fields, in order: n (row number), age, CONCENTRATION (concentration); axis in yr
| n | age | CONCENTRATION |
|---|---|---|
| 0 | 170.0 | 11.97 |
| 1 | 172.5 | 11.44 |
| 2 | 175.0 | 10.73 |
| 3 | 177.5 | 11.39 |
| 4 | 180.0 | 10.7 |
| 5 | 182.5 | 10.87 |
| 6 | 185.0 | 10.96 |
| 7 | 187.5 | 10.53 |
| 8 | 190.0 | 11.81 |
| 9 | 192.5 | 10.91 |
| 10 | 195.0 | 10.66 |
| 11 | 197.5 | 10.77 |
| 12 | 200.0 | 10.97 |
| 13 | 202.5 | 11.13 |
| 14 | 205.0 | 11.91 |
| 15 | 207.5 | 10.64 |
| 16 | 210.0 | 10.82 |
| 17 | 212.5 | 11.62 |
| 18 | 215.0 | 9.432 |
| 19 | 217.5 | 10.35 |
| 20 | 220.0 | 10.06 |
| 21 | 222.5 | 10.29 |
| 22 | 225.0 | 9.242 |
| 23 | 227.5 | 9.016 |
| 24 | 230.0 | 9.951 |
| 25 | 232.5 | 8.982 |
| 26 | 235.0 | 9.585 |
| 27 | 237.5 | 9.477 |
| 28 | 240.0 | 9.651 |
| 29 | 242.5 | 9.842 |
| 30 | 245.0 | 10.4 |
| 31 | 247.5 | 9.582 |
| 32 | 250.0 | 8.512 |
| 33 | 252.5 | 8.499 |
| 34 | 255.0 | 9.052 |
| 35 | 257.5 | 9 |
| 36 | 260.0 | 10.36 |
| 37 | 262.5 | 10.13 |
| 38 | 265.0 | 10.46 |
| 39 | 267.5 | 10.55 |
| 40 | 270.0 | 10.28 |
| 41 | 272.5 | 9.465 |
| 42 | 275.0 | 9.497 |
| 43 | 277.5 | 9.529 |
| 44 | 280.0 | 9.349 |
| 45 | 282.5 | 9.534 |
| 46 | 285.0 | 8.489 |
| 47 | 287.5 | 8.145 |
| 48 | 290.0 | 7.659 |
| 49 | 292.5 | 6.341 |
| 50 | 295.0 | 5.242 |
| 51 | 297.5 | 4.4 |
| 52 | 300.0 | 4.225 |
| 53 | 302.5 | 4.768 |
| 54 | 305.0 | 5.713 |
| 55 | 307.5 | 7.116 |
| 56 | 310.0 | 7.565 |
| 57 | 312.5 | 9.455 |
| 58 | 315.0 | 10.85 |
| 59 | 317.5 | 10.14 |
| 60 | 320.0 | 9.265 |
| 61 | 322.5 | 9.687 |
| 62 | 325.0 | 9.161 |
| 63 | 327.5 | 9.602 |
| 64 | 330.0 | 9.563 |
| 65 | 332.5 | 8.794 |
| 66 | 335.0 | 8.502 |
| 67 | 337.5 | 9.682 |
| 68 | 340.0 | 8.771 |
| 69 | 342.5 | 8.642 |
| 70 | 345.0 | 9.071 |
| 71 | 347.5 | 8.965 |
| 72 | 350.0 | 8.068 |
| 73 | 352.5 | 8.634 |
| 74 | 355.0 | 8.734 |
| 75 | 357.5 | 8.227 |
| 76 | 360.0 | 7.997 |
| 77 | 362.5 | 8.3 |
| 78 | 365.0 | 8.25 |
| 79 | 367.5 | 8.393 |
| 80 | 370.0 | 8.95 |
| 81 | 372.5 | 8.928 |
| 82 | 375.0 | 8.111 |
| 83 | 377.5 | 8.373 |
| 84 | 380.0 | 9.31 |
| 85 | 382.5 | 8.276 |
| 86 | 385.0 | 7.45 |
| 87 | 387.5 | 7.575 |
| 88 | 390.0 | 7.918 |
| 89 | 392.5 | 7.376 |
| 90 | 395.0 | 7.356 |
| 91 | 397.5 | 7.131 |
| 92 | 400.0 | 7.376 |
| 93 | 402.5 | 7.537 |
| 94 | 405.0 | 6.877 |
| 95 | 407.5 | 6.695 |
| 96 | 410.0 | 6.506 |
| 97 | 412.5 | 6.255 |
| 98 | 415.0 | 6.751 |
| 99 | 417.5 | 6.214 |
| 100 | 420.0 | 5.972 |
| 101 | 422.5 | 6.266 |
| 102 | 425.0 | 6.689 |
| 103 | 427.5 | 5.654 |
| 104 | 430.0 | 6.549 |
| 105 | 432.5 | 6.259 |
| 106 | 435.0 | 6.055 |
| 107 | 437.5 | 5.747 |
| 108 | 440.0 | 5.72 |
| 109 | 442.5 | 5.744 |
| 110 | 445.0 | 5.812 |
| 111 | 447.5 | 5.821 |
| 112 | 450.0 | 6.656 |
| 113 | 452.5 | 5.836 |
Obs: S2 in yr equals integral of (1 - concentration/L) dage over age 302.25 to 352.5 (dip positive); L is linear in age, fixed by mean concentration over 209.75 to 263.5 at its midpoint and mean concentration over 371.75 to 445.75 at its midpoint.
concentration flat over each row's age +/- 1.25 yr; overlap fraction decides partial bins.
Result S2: -3.2 yr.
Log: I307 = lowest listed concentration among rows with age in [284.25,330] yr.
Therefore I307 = 4.225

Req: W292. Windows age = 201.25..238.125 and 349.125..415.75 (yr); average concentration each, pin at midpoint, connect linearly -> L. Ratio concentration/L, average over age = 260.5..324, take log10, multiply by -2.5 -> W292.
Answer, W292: 0.10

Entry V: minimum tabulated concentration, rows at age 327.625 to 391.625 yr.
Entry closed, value 7.45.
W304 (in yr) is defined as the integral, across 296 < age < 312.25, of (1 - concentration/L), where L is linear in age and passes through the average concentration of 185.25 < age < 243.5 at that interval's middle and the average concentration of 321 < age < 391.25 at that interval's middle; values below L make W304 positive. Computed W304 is 6.0 yr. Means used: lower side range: 10.3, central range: 5.86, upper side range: 8.64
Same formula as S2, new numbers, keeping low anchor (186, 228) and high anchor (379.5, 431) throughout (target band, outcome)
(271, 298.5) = 3.61 yr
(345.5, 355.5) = -0.77 yr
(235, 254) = 0.99 yr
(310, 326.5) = -1.91 yr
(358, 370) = -0.86 yr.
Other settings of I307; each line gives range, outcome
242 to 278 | 8.499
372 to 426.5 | 5.972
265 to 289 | 8.145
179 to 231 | 9.016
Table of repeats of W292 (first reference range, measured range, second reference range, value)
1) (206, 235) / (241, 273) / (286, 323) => -0.10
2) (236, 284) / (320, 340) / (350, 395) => -0.06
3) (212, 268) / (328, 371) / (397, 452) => -0.13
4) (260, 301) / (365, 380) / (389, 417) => -0.16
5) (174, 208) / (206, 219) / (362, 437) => 0.00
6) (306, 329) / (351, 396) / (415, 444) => -0.08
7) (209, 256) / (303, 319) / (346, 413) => 0.06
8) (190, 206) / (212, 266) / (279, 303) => -0.06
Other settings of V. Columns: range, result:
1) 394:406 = 6.877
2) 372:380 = 8.111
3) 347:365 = 7.997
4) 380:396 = 7.356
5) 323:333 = 8.794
